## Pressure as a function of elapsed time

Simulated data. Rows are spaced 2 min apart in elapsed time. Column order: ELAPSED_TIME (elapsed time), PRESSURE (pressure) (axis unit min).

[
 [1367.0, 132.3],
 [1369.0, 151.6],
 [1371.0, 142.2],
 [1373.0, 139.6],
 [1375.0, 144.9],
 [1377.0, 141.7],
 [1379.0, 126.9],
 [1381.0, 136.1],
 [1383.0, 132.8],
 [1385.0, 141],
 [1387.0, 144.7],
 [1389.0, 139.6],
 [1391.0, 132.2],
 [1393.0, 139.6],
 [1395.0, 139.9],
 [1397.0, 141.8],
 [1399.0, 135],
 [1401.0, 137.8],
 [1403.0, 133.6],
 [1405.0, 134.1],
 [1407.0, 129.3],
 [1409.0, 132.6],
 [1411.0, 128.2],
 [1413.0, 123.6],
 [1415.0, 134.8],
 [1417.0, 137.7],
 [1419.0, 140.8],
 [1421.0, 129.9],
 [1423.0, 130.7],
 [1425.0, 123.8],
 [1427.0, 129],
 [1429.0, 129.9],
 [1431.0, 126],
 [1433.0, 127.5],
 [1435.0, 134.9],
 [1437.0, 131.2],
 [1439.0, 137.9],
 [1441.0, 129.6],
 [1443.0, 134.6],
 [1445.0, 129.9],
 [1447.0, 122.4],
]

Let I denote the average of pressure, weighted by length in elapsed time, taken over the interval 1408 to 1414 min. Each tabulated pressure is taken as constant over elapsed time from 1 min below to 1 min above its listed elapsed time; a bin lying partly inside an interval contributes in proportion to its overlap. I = 128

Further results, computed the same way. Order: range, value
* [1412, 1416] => 129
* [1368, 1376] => 145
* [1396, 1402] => 138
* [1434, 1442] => 133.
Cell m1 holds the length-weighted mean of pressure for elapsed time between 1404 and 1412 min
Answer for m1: 131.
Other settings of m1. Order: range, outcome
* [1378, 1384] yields 132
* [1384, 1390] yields 142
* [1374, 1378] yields 143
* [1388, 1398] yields 139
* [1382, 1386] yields 137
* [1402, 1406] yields 134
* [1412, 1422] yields 133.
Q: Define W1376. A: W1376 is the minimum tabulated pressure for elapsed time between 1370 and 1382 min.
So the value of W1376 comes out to 126.9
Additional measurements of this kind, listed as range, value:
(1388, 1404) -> 132.2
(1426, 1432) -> 126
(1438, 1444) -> 129.6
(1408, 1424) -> 123.6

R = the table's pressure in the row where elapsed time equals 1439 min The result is 137.9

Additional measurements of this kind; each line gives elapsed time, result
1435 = 134.9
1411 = 128.2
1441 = 129.6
